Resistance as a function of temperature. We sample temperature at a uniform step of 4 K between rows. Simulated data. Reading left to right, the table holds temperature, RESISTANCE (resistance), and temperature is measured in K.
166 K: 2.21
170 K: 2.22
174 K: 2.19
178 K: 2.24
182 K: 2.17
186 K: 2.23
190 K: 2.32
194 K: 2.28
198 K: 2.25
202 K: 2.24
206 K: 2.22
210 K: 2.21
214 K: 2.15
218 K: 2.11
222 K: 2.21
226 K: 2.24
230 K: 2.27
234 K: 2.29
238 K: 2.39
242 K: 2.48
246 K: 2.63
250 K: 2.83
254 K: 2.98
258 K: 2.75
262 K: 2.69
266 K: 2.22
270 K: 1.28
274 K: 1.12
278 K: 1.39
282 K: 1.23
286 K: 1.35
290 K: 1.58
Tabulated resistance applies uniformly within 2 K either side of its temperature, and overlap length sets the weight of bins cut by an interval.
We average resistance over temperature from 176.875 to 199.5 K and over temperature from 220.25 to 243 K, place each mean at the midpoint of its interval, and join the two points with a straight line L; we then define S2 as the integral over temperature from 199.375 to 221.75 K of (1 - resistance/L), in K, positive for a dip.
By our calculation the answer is 0.9 K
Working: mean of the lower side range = 2.25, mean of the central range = 2.19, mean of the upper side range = 2.31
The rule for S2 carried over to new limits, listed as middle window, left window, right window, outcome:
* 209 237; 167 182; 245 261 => 3.89 K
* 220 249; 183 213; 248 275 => -1.18 K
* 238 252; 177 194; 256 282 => -4.58 K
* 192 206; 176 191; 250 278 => -0.19 K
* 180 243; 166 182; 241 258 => 5.65 K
